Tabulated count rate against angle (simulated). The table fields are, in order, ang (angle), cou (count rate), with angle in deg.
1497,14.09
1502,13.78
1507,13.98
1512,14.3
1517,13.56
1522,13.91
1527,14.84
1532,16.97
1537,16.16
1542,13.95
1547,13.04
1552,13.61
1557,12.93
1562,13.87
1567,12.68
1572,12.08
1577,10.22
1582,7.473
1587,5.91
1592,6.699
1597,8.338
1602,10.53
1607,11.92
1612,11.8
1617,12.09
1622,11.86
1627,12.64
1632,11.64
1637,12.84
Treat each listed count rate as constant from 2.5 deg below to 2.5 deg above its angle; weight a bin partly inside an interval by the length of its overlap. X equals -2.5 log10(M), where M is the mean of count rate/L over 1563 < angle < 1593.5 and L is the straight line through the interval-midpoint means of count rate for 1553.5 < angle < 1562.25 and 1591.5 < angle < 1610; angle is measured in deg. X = 0.23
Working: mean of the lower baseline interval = 13.3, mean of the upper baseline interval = 9.73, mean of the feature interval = 9.49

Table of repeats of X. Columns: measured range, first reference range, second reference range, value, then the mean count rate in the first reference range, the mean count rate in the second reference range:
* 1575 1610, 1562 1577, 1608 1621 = 0.35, 12.3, 11.9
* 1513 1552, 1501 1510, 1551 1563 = -0.07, 13.9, 13.4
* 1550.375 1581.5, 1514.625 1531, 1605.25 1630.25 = 0.10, 14.4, 12.1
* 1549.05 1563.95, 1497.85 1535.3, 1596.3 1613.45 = -0.05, 14.5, 10.8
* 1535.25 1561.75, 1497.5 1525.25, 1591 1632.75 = -0.08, 13.9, 11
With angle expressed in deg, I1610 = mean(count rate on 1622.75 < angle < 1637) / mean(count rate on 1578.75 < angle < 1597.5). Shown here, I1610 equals 1.72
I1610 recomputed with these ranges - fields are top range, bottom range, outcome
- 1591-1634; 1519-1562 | 0.76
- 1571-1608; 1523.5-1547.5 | 0.59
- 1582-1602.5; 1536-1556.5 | 0.54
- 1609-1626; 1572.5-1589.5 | 1.43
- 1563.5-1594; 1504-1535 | 0.64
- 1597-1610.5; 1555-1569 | 0.81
